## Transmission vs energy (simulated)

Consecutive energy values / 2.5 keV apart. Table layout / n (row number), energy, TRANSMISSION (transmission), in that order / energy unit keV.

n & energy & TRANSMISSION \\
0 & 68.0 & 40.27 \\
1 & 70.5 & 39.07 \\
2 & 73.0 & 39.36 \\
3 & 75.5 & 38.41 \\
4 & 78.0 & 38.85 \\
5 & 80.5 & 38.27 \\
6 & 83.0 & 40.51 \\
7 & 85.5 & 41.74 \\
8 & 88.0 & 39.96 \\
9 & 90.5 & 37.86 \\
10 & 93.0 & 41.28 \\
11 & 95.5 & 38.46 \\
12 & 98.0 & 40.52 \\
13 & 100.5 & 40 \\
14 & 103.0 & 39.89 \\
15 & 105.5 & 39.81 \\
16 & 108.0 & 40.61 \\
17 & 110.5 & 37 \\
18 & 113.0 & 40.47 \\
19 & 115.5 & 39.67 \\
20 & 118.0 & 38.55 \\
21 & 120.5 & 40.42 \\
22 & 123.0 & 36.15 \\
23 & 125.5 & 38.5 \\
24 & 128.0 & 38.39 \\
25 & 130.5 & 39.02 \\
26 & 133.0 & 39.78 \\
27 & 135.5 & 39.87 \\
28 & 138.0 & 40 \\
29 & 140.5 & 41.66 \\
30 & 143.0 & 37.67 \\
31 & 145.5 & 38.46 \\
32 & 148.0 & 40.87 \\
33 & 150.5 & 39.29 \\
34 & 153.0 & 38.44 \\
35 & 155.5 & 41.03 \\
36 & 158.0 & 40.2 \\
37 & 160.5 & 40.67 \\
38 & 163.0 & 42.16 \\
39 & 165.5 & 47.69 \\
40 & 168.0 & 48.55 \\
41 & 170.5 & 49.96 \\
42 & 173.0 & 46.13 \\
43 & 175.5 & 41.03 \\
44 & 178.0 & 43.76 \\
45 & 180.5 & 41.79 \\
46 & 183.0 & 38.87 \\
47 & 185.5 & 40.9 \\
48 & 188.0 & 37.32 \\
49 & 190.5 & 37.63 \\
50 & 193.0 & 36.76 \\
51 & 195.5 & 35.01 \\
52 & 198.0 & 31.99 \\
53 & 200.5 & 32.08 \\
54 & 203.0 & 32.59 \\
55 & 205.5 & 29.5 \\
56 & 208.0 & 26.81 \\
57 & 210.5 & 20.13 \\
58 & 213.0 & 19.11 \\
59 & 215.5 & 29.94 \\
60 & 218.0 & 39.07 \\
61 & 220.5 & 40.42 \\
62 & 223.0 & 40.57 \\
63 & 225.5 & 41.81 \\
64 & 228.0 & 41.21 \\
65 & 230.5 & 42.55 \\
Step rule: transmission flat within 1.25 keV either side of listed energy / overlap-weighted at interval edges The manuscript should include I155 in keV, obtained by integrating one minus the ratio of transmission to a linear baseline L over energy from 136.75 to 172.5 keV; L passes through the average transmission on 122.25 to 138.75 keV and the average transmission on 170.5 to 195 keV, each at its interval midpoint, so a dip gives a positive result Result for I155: -2.0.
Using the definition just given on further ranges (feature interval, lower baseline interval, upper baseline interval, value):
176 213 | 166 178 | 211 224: 5.30 keV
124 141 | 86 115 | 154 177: 0.97 keV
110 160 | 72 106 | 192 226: -3.43 keV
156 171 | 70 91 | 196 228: -4.05 keV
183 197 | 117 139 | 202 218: -3.45 keV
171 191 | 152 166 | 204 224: -2.29 keV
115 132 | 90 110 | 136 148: 0.45 keV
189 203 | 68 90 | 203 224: -1.19 keV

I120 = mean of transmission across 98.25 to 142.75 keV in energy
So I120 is 39.4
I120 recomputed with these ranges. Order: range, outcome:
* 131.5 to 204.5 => 40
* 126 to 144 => 39.5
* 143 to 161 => 39.7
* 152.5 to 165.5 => 41.3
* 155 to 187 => 43.3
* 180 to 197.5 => 37.9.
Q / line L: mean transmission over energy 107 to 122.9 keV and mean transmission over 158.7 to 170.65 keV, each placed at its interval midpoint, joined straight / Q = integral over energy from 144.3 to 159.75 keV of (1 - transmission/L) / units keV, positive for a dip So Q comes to 1.4 keV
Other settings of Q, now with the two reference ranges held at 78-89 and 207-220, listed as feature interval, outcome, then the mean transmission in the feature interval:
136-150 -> -2.2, 39.7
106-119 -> -0.7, 39.3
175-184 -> -3.0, 41.5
